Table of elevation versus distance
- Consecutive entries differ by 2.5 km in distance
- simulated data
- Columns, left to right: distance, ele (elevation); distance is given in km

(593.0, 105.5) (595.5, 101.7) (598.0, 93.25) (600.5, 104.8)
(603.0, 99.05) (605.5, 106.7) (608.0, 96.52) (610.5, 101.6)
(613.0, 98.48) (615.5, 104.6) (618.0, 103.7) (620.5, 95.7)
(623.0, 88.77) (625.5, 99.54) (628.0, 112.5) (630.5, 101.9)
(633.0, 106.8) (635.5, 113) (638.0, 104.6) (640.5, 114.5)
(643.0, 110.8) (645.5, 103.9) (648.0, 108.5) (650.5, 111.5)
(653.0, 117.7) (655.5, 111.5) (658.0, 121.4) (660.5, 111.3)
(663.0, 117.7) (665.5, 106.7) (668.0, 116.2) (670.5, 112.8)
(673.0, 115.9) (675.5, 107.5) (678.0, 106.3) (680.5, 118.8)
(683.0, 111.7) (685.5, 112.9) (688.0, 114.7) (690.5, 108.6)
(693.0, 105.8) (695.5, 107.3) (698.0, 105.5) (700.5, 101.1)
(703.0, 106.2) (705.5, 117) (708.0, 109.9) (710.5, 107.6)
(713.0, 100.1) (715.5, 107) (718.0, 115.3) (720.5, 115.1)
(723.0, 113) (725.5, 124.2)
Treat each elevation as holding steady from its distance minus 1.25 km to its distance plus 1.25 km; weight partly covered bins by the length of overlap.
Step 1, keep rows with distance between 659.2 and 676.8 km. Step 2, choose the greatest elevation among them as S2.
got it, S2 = 117.7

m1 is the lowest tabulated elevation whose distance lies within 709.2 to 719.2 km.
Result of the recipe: 100.1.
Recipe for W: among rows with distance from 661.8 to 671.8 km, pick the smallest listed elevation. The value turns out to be 106.7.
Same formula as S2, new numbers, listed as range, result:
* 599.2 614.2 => 106.7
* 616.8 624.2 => 103.7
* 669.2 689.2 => 118.8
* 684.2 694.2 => 114.7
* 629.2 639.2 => 113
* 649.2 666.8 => 121.4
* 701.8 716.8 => 117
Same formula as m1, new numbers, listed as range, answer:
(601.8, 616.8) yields 96.52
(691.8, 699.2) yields 105.5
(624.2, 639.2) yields 99.54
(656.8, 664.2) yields 111.3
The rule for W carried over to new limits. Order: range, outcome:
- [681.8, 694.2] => 105.8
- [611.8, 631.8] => 88.77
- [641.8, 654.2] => 103.9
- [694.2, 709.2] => 101.1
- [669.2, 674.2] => 112.8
